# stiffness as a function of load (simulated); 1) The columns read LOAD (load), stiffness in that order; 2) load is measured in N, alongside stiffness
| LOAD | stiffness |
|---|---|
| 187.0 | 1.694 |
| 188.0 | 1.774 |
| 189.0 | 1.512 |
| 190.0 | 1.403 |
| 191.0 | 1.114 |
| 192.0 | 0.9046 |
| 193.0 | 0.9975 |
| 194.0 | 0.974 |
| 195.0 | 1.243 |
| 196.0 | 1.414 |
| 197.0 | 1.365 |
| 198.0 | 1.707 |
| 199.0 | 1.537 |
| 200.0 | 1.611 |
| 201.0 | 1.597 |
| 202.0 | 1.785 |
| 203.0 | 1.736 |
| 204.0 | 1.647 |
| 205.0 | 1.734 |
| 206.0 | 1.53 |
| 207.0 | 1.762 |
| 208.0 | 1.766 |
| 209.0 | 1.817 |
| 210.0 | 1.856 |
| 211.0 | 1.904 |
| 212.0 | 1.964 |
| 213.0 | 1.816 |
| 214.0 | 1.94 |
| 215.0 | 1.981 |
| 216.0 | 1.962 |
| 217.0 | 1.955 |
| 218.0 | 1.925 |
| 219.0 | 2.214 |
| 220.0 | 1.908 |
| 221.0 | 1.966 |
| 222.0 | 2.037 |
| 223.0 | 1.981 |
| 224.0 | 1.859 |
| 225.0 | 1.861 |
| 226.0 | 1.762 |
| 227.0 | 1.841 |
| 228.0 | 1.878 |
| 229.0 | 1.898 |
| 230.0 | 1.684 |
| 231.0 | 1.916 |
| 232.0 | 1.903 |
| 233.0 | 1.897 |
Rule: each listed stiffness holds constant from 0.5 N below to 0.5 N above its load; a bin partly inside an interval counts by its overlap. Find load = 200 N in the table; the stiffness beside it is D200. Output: 1.611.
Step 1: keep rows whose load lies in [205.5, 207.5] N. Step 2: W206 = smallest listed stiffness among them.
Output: 1.53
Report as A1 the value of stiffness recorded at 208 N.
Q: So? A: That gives 1.766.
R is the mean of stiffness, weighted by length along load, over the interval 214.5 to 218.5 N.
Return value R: 1.96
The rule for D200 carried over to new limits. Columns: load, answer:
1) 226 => 1.762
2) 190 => 1.403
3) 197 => 1.365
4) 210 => 1.856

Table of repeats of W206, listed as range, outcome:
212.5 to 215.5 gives 1.816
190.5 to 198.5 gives 0.9046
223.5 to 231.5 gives 1.684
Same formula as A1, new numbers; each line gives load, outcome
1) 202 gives 1.785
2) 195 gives 1.243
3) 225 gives 1.861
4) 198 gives 1.707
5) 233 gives 1.897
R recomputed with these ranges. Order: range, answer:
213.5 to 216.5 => 1.96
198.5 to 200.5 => 1.57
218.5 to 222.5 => 2.03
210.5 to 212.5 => 1.93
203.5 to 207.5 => 1.67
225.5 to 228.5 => 1.83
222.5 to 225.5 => 1.9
